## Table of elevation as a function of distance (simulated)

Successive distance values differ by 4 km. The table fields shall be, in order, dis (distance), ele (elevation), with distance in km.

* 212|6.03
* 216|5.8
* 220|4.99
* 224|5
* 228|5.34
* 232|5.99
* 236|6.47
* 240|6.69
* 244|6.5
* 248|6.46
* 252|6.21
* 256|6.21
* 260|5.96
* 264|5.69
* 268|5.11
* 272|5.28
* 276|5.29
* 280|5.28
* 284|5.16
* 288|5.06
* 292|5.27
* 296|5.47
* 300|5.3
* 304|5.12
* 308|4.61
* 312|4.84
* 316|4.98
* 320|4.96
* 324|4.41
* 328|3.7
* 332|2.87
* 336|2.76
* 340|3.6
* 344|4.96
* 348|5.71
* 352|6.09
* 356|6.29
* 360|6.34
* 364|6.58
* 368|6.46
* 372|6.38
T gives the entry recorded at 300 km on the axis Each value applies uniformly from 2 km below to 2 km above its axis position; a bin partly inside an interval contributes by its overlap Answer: 5.3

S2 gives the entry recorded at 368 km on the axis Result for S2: 6.46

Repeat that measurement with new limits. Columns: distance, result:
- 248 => 6.46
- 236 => 6.47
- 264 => 5.69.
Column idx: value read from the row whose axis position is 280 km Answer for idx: 5.28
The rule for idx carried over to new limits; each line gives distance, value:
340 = 3.6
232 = 5.99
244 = 6.5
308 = 4.61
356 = 6.29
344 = 4.96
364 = 6.58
